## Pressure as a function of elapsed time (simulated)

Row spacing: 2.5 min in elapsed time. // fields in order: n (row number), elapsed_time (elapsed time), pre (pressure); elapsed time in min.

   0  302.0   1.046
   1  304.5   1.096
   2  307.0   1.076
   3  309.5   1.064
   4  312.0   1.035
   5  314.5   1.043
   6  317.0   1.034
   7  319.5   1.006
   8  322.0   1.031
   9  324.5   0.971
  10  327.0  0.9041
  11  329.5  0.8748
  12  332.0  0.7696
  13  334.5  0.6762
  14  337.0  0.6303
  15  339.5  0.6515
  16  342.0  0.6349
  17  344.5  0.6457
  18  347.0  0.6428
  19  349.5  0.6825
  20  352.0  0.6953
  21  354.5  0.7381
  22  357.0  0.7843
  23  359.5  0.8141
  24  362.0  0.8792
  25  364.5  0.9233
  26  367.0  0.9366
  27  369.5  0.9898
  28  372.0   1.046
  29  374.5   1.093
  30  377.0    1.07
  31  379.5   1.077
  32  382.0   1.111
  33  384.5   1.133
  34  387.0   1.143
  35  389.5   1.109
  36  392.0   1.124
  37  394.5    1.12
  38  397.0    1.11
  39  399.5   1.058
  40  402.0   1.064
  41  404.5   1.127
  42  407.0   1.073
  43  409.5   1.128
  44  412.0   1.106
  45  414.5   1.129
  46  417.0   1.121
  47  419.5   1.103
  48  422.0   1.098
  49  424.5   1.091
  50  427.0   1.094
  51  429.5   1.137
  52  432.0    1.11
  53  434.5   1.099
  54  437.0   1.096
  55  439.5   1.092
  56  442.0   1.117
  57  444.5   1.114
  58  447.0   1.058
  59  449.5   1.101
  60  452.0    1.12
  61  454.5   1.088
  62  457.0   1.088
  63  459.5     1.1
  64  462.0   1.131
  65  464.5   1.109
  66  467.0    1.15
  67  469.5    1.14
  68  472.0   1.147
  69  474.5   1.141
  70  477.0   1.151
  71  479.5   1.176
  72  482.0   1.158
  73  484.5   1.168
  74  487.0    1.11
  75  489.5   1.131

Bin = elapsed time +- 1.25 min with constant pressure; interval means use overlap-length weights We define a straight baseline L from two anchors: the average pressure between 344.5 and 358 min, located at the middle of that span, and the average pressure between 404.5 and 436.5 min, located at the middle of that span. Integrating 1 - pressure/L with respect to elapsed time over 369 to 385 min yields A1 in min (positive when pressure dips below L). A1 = -4.18 min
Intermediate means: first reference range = 0.701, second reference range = 1.11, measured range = 1.08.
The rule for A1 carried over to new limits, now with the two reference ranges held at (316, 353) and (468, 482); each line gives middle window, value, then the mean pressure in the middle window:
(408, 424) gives -1.81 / 1.11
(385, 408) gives -3.78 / 1.1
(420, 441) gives -1.33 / 1.1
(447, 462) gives 0.00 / 1.1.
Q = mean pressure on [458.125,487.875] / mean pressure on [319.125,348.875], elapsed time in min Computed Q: 1.5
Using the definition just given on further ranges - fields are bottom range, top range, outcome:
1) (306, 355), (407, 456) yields 1.31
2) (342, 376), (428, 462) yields 1.33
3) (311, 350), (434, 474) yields 1.34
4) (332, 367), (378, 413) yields 1.51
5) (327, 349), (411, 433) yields 1.58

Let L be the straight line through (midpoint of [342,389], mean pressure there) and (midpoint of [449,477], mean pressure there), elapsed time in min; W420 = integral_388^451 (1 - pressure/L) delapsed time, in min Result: -4.9 min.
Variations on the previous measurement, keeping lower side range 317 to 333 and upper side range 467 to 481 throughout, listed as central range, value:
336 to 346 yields 3.3 min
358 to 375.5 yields 0.8 min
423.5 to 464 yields 0.2 min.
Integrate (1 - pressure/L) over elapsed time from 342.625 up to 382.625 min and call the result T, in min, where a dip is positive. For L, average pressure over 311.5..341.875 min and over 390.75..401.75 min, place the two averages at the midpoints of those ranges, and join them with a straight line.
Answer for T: 4.8 min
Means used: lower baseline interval 0.873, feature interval 0.876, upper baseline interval 1.1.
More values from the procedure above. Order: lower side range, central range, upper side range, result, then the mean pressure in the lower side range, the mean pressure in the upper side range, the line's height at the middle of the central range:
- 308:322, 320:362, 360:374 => 9.7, 1.04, 0.955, 0.996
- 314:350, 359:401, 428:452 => -4.7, 0.811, 1.1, 0.941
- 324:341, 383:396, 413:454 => -2.2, 0.772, 1.1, 0.96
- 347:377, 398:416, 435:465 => -2.0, 0.87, 1.1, 0.988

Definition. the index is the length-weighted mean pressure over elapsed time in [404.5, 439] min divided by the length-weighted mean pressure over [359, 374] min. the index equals 1.17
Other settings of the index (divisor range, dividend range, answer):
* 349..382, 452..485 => 1.24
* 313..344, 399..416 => 1.30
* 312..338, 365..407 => 1.19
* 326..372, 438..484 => 1.44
